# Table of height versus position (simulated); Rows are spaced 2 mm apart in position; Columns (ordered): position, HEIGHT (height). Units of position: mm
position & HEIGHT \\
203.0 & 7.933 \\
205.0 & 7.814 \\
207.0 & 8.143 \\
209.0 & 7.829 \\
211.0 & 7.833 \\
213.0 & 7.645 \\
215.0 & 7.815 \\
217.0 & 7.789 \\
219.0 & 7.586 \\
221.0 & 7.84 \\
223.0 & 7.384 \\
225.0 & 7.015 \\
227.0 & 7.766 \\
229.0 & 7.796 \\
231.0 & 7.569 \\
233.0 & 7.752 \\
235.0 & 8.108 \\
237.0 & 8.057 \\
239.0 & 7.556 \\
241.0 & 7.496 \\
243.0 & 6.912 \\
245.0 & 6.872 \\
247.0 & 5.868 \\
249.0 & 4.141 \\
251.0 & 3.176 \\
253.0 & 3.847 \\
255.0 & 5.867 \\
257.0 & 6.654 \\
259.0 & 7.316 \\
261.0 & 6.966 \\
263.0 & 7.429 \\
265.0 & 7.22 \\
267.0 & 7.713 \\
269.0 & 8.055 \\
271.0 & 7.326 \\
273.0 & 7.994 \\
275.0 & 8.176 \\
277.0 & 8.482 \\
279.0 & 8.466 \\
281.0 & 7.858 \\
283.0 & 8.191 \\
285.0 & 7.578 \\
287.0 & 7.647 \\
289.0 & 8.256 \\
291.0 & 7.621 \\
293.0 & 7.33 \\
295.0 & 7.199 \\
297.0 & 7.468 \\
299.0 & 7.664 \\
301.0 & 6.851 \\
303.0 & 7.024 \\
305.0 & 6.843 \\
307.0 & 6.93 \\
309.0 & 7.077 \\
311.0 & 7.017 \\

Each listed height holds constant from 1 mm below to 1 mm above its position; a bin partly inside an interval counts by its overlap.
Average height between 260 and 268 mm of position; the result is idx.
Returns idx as 7.33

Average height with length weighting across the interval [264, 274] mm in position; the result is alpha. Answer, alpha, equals 7.66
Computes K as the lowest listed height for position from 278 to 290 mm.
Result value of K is 7.578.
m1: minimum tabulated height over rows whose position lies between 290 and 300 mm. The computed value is 7.199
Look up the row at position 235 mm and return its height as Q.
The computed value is 8.108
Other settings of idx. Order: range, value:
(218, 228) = 7.52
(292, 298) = 7.33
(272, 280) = 8.28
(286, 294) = 7.71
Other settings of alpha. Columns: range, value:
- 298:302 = 7.26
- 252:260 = 5.92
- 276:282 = 8.27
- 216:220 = 7.69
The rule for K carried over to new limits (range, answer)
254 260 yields 5.867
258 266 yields 6.966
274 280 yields 8.176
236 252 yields 3.176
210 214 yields 7.645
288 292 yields 7.621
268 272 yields 7.326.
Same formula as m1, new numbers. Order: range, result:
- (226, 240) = 7.556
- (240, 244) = 6.912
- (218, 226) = 7.015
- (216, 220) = 7.586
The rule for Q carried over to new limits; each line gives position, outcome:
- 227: 7.766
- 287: 7.647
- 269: 8.055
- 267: 7.713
